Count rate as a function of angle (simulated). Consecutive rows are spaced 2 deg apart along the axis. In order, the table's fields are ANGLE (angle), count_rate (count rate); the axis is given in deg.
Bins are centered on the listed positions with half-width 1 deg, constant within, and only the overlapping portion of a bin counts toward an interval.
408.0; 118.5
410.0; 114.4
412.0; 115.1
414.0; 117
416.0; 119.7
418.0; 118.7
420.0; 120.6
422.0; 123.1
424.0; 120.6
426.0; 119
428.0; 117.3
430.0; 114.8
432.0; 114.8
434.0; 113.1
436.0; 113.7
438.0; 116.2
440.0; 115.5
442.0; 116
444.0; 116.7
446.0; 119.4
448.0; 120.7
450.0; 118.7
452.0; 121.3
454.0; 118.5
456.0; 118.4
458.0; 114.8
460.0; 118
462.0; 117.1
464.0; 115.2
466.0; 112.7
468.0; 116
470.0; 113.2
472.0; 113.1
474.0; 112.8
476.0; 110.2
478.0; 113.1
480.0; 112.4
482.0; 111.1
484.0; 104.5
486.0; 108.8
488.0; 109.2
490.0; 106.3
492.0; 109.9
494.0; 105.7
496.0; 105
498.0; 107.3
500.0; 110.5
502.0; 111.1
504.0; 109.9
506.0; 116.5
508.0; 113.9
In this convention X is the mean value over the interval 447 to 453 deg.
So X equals 120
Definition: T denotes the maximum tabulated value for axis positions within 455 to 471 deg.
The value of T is 118.4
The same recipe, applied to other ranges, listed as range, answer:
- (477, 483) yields 113.1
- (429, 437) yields 114.8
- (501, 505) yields 111.1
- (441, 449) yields 120.7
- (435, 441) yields 116.2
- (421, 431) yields 123.1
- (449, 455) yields 121.3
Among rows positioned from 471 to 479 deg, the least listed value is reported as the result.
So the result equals 110.2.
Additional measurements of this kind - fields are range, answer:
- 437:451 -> 115.5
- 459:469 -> 112.7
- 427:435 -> 113.1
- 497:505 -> 107.3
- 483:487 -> 104.5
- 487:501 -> 105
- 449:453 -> 118.7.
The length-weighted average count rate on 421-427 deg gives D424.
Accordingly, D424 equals 121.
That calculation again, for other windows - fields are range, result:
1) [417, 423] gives 121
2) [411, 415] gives 116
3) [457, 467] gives 116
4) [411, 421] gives 118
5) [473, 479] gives 112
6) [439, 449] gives 118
